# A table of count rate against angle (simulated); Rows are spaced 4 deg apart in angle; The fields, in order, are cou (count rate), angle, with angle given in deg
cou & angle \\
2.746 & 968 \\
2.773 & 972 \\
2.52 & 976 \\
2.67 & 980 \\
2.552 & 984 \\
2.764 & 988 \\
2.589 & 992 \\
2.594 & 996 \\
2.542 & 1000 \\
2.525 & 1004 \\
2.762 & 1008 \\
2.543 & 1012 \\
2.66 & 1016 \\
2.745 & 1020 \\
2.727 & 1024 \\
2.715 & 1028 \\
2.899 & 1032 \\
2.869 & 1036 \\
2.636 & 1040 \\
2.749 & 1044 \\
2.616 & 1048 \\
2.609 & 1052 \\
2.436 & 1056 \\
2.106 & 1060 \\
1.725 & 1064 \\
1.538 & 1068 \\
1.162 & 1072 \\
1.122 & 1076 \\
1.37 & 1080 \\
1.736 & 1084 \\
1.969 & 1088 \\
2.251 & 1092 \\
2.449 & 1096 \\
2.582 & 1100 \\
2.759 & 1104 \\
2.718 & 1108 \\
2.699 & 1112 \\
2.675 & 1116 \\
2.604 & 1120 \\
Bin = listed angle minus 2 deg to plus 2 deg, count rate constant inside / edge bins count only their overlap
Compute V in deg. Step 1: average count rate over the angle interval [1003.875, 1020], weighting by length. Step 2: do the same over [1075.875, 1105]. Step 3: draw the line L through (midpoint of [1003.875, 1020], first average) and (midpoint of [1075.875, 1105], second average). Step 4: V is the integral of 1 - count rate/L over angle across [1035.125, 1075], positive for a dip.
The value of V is 2.5 deg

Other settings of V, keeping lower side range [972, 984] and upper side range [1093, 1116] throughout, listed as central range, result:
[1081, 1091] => 2.98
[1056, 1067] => 2.72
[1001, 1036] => -1.09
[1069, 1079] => 5.41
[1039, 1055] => -0.10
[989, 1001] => 0.12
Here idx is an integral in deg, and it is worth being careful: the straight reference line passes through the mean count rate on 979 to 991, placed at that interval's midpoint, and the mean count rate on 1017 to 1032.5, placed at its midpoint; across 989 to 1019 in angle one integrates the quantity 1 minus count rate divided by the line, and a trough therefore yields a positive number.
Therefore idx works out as 1.0 deg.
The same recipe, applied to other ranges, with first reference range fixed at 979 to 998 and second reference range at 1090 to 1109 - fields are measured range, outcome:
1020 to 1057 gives -1.6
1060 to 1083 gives 9.9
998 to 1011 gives 0.1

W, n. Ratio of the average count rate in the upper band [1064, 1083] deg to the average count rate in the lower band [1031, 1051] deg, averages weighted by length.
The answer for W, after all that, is 0.5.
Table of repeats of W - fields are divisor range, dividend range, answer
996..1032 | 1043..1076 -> 0.77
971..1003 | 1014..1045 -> 1.05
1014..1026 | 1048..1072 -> 0.76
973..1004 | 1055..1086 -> 0.62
